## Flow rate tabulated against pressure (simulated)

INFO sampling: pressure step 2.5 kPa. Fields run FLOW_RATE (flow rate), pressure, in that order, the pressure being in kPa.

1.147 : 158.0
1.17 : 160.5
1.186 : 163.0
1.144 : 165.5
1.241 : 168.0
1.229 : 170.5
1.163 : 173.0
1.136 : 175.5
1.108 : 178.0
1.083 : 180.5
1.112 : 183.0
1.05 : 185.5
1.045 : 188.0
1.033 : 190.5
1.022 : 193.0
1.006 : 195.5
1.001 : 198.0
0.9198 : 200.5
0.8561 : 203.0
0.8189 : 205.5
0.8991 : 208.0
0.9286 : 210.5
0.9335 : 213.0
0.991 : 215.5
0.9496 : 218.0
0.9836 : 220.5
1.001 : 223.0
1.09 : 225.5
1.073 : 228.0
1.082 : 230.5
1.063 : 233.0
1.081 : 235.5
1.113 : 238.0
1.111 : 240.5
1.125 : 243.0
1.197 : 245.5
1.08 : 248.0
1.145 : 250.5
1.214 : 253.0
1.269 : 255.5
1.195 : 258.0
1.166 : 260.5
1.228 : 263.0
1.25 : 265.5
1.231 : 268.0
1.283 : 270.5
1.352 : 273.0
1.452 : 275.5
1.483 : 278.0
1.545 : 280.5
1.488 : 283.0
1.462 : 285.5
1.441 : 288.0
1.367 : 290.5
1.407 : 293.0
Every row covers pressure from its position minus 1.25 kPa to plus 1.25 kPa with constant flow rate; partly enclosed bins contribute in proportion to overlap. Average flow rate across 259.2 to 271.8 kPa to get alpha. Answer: 1.23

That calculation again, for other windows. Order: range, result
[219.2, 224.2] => 0.992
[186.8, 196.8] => 1.03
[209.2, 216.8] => 0.951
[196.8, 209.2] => 0.899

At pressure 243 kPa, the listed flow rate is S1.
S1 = 1.125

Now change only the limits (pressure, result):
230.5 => 1.082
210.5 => 0.9286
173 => 1.163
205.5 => 0.8189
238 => 1.113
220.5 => 0.9836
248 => 1.08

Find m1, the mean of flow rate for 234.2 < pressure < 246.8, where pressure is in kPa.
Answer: 1.12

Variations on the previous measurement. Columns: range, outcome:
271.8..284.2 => 1.46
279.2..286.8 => 1.5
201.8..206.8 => 0.838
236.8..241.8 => 1.11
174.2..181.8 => 1.11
